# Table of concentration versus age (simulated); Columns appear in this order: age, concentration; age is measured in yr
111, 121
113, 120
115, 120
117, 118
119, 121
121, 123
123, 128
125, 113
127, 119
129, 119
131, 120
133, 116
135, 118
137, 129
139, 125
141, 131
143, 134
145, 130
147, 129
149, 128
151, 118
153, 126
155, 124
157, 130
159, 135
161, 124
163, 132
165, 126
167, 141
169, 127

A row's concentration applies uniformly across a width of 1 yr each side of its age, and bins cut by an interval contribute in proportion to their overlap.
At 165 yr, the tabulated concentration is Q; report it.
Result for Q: 126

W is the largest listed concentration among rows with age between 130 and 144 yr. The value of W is 134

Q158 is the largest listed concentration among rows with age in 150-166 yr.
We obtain 135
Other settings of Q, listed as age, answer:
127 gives 119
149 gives 128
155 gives 124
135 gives 118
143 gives 134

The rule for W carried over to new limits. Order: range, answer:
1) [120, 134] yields 128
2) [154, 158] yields 130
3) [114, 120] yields 121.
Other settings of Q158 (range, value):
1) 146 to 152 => 129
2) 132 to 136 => 118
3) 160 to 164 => 132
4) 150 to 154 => 126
